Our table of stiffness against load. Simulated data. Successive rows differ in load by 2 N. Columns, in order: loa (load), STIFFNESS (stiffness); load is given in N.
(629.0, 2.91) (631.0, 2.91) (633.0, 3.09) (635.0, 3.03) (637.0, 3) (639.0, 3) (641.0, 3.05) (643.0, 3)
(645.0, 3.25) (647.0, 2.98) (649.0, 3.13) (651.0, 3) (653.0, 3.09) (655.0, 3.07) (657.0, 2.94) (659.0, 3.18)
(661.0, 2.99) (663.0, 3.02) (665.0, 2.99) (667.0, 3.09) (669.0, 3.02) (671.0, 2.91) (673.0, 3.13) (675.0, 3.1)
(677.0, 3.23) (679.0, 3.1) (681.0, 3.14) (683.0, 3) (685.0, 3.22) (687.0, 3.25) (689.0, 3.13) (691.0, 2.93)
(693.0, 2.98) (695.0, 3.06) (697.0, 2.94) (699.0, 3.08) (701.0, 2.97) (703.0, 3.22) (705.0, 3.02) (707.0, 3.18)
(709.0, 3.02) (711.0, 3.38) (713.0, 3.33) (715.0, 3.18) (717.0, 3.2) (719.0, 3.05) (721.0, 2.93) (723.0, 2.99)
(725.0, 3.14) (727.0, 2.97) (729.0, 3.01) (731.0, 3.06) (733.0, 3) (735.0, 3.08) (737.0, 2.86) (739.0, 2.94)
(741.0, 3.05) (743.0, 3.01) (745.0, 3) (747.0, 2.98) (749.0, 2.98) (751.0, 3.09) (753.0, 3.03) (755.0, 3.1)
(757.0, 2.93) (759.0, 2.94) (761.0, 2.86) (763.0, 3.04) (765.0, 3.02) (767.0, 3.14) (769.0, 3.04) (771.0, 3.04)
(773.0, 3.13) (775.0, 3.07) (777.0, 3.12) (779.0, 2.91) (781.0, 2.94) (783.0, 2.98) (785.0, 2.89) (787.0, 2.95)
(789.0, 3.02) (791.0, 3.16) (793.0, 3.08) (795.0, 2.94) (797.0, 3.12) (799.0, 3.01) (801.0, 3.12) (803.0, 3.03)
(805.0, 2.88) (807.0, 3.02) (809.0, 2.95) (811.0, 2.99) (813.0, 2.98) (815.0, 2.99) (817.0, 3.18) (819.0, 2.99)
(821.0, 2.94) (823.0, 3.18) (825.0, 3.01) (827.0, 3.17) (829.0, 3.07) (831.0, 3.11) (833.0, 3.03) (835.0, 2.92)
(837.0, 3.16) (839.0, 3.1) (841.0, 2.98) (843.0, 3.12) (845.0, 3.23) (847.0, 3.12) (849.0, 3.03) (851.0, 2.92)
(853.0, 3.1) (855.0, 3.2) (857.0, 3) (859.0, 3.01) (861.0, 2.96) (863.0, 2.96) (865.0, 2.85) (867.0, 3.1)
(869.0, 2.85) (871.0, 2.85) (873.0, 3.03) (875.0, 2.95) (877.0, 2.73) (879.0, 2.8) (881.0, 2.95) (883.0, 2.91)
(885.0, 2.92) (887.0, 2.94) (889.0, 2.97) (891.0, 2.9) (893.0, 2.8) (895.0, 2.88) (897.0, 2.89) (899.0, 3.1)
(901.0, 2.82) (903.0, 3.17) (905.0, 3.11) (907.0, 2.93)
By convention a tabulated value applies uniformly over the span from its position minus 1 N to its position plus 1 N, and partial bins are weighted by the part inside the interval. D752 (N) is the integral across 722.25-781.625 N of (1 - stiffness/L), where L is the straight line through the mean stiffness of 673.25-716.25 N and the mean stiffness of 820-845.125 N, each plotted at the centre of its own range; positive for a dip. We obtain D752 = 1.6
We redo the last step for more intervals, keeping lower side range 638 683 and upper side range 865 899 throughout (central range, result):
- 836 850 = -0.81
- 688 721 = -0.73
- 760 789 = -0.26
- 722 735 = -0.07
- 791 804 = -0.40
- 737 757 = -0.03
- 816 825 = -0.35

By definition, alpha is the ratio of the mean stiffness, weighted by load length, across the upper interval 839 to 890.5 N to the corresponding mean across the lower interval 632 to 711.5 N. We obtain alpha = 0.97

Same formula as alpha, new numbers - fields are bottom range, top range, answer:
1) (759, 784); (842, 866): 1.01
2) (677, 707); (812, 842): 0.99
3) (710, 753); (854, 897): 0.96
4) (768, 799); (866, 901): 0.96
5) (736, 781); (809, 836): 1.01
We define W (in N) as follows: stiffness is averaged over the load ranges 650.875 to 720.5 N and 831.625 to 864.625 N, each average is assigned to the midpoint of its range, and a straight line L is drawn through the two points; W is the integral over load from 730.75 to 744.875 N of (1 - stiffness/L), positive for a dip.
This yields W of 0.4 N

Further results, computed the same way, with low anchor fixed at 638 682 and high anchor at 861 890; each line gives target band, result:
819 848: -1.31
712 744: -0.34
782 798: -0.23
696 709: -0.13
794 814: -0.26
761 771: -0.16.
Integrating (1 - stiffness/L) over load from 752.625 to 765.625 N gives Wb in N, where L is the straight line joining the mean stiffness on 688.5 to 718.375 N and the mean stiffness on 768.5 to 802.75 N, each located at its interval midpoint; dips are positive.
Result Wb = 0.3 N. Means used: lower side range 3.11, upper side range 3.03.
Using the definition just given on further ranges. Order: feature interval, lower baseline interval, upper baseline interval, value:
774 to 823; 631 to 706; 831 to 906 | -0.05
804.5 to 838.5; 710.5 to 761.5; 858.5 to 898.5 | -0.83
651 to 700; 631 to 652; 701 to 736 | 0.08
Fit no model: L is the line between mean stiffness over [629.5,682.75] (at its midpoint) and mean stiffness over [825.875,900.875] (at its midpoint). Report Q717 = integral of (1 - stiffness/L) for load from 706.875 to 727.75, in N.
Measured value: -0.6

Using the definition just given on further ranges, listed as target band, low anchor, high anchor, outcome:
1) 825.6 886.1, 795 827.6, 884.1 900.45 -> -0.67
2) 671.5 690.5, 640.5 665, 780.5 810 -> -0.54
